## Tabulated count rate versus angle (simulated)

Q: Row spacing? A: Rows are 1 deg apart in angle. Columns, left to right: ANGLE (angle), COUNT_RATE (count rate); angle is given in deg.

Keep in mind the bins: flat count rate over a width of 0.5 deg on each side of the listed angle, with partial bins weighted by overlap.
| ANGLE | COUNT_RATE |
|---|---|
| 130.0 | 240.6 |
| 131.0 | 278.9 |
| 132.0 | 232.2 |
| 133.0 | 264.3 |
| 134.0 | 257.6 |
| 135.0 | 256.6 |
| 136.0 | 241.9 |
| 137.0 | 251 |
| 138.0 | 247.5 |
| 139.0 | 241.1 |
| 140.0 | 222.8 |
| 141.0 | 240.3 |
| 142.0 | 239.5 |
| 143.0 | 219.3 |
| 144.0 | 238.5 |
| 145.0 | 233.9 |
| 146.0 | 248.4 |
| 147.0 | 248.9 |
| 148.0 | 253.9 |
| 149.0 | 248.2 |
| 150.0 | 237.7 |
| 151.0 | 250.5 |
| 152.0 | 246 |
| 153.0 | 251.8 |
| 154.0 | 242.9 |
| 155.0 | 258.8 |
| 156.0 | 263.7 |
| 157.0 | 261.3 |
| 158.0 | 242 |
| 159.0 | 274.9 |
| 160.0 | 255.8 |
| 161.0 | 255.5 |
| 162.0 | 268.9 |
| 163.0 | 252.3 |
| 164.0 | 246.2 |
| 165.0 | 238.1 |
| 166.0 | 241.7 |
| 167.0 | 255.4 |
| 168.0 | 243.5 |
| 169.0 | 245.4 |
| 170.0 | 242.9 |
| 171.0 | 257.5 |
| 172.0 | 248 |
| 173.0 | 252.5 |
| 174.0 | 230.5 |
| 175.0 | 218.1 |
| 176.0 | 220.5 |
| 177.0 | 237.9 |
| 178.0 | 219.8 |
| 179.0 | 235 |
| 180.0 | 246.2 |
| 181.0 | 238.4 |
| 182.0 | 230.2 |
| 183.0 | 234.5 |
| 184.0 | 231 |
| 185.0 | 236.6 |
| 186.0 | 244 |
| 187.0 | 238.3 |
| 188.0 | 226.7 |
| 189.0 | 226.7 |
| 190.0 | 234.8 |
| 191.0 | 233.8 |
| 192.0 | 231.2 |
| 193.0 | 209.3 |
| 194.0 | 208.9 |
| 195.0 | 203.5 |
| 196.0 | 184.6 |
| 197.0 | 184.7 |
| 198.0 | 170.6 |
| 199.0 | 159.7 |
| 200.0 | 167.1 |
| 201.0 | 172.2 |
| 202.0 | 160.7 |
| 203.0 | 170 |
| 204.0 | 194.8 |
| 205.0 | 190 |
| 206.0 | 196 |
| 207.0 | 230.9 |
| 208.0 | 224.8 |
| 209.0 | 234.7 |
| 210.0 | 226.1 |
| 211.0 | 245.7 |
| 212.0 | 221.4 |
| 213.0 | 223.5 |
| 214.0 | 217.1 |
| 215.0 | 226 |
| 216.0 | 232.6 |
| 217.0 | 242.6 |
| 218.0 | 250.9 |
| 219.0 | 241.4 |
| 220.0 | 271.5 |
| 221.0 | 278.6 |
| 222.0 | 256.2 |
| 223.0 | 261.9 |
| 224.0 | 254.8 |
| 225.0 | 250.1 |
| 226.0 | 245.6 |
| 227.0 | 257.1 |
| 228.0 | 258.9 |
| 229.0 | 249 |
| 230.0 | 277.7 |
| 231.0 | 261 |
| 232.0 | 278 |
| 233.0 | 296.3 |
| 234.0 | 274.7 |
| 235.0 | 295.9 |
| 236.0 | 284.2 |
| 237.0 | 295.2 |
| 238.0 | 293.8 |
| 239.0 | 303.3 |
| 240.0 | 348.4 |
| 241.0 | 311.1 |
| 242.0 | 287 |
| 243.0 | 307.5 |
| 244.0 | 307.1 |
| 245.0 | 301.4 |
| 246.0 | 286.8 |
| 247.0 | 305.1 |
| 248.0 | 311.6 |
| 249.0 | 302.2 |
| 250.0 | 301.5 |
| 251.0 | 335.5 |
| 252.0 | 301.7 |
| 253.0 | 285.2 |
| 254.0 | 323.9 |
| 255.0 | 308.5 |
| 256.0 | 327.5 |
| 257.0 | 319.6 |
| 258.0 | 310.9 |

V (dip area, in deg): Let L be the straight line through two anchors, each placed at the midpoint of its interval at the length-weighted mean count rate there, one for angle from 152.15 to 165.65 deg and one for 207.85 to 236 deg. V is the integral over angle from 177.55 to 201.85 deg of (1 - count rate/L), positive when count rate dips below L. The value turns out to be 3.7 deg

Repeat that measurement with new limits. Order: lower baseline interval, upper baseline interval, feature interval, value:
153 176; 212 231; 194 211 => 3.8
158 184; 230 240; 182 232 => 8.1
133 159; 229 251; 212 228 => 2.2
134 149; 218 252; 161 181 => 1.0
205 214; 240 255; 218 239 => -0.4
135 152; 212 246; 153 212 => 6.2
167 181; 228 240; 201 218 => 3.3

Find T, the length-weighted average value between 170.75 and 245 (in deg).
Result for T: 240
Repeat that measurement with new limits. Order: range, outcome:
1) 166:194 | 236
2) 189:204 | 193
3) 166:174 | 248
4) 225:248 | 287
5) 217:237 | 266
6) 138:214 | 230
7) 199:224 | 222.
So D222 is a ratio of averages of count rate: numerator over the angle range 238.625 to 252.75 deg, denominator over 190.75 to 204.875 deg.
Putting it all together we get 1.6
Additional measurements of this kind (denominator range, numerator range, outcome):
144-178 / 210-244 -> 1.08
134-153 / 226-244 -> 1.18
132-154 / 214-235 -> 1.06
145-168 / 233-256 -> 1.21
